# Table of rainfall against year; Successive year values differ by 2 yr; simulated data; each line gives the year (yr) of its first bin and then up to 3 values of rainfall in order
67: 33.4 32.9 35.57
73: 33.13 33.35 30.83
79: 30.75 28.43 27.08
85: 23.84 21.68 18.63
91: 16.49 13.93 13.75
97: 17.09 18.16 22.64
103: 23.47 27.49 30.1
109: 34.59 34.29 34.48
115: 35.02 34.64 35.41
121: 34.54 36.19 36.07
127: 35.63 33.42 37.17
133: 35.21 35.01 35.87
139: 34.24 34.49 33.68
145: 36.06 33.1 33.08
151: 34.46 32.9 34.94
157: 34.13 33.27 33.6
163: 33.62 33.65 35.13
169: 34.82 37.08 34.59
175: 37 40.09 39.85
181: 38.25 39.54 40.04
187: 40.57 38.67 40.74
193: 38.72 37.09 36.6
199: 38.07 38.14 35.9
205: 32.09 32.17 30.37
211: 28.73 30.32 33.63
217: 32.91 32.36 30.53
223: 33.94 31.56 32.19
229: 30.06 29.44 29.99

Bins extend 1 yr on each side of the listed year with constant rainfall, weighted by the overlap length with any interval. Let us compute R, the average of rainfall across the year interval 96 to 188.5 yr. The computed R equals 33.9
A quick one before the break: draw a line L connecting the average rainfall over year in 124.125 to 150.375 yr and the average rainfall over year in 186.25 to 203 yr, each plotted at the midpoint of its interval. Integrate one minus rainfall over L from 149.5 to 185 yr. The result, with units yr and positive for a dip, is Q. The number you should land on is 0.9 yr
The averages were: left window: 34.8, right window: 38.4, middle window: 35.8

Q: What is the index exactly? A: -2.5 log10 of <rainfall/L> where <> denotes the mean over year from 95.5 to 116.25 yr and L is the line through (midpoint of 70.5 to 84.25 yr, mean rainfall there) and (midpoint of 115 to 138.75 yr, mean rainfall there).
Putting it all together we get 0.22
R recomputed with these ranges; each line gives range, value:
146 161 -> 33.7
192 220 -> 34.1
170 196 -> 38.6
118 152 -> 34.9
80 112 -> 23.2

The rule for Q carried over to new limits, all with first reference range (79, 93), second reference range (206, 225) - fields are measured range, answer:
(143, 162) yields -4.7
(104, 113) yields -2.9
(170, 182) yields -3.7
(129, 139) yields -3.6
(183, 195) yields -3.9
